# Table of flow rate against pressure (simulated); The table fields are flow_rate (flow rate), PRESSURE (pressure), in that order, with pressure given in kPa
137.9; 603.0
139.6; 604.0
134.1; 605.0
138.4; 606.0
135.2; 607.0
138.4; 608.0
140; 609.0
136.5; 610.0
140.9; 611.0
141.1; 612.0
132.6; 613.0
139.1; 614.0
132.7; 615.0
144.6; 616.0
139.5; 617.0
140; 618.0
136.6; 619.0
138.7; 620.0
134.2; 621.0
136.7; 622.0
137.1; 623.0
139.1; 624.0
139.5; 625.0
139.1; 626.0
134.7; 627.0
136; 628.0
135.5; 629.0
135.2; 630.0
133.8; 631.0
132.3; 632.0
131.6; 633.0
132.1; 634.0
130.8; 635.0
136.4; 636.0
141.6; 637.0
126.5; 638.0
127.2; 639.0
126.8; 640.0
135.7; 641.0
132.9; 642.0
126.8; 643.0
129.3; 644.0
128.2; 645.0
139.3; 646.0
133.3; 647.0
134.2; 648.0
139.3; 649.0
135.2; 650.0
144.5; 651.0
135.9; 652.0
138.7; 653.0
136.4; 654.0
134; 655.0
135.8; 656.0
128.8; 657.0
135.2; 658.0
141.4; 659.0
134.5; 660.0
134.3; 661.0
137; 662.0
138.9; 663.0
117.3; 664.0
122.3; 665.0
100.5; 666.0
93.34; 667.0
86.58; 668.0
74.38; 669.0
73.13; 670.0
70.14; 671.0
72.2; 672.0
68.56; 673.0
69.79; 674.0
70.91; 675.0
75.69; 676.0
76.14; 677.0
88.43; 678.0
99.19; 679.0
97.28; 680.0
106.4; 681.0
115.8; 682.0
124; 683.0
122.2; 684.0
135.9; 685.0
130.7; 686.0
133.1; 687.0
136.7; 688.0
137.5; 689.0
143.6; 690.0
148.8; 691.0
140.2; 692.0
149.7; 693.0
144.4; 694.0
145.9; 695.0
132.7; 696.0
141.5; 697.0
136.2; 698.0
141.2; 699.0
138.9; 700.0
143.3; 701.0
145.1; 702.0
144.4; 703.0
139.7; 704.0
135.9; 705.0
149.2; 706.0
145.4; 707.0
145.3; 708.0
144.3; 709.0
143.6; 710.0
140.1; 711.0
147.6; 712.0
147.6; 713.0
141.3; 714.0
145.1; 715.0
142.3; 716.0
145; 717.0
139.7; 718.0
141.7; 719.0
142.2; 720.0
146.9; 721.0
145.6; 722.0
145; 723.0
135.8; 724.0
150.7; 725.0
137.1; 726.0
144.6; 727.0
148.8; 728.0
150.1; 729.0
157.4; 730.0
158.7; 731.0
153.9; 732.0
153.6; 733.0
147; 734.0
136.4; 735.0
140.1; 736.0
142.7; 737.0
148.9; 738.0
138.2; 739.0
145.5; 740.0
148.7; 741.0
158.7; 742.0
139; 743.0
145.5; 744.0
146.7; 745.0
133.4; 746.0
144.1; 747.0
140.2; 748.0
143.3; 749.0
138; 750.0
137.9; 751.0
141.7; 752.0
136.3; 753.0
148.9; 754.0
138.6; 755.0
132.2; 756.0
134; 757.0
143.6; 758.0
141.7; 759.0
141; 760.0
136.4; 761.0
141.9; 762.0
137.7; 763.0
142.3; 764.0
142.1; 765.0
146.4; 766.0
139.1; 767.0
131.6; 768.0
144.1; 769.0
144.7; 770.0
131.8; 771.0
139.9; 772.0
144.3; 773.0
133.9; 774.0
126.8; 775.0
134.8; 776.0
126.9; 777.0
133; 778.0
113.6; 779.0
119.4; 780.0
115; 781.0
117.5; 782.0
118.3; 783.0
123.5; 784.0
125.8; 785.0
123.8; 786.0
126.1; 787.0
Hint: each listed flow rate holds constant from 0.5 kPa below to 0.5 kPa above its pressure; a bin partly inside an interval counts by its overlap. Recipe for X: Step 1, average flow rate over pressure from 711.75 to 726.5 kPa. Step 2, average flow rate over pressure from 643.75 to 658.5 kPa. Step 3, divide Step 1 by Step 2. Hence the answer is 1.1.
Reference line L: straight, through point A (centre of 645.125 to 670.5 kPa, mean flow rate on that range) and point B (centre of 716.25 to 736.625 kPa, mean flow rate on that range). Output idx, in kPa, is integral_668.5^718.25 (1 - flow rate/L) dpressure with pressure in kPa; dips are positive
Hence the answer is 4.41 kPa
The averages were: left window 125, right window 146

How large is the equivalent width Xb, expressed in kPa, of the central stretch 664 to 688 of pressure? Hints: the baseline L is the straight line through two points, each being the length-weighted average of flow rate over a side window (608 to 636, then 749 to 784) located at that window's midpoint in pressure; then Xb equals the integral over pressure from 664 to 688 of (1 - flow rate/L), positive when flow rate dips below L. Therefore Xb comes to 6.9 kPa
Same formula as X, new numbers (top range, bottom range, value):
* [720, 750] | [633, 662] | 1.09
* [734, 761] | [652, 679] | 1.33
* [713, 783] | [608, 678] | 1.12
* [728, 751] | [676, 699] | 1.16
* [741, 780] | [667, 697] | 1.27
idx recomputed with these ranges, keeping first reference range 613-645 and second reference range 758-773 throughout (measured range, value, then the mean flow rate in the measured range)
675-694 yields 2.45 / 119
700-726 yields -1.00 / 143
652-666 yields 0.37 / 132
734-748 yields -0.44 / 144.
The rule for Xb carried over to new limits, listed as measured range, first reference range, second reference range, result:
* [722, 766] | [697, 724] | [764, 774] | -0.7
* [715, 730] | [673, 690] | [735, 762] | -1.9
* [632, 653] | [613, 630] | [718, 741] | 0.8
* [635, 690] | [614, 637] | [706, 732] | 8.5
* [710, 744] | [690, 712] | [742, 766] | -0.9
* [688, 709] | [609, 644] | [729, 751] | -0.1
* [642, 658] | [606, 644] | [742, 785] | 0.1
